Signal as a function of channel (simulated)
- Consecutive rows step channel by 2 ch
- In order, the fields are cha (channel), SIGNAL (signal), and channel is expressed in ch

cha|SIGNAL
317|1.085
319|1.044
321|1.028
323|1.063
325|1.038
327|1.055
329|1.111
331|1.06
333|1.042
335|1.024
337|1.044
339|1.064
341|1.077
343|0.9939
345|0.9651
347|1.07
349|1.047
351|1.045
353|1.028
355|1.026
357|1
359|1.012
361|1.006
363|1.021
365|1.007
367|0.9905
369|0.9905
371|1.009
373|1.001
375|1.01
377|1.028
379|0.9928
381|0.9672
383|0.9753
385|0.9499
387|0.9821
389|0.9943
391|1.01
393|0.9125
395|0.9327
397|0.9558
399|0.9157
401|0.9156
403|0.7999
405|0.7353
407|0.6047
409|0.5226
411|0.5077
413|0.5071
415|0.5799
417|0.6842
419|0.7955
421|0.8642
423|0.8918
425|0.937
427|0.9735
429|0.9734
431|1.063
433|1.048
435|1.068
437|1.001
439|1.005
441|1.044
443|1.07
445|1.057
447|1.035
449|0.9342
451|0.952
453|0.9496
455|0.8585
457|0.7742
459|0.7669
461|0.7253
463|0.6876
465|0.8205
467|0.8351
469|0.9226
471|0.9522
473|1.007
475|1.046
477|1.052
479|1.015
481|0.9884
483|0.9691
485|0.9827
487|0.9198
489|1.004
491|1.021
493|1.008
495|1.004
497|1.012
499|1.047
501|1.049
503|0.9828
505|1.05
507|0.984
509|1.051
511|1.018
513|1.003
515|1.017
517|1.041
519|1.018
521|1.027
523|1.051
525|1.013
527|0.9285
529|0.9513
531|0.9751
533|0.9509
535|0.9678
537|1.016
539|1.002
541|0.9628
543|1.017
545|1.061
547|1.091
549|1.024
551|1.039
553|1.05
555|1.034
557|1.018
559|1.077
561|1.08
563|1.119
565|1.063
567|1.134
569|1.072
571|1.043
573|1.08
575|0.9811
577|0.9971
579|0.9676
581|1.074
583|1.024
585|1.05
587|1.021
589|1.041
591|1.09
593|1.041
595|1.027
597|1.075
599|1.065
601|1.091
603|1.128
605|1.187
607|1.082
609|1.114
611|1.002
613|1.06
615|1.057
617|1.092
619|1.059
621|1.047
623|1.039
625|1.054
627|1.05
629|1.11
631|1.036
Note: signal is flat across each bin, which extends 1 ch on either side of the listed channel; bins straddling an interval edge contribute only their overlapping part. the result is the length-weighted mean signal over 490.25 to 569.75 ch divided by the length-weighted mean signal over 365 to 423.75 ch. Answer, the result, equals 1.19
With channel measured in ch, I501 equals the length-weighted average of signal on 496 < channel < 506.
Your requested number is 1.03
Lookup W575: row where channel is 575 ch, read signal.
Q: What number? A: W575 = 0.9811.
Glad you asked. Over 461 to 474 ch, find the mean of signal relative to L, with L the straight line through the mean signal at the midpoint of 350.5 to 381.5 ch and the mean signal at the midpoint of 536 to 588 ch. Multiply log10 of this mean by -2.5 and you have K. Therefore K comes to 0.19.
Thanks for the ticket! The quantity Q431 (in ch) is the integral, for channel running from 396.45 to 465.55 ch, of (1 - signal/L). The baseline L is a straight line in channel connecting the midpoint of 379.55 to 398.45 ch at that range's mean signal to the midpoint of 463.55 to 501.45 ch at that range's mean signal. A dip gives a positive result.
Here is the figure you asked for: 8.0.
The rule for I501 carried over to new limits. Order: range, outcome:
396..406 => 0.864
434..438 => 1.03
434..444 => 1.04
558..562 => 1.08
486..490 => 0.962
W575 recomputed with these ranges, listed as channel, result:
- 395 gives 0.9327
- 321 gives 1.028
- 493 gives 1.008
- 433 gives 1.048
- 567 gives 1.134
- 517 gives 1.041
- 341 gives 1.077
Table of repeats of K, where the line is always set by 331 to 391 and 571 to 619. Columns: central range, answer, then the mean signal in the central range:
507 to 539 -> 0.05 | 1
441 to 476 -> 0.14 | 0.909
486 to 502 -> 0.03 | 1.01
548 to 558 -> 0.02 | 1.03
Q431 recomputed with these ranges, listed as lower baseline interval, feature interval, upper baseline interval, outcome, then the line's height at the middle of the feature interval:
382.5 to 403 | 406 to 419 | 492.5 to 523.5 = 5.1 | 0.959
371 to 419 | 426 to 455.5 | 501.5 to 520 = -2.9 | 0.917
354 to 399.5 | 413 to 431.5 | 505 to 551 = 2.9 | 0.994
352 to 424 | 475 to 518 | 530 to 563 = -1.2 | 0.984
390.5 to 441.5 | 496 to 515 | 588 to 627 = -1.3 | 0.954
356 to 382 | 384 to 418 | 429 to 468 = 6.3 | 0.974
